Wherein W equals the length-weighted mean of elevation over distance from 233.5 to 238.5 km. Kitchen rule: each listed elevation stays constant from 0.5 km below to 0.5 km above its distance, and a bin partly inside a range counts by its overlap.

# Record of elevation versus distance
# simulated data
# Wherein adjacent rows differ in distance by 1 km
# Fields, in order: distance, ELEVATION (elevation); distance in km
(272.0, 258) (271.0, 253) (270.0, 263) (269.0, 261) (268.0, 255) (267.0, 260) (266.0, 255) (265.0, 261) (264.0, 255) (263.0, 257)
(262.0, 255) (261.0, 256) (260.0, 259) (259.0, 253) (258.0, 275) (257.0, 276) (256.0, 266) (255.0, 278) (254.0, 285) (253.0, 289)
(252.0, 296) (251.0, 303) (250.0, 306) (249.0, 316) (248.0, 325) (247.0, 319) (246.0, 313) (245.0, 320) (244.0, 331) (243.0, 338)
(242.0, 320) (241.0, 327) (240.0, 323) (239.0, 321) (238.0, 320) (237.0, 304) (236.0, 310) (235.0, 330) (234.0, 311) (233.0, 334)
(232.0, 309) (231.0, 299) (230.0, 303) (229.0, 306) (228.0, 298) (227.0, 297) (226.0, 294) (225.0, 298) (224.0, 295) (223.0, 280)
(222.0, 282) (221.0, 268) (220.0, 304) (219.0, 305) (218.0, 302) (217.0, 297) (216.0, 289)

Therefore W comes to 315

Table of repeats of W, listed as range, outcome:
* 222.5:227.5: 293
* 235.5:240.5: 316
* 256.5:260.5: 266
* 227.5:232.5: 303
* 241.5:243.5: 329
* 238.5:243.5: 326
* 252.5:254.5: 287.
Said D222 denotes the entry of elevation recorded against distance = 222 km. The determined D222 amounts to 282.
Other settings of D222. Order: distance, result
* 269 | 261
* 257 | 276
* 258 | 275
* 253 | 289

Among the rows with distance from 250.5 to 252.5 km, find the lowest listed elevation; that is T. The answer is 296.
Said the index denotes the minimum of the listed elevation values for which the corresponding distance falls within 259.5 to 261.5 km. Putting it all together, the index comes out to 256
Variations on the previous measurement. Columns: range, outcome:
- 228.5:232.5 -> 299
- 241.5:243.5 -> 320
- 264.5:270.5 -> 255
